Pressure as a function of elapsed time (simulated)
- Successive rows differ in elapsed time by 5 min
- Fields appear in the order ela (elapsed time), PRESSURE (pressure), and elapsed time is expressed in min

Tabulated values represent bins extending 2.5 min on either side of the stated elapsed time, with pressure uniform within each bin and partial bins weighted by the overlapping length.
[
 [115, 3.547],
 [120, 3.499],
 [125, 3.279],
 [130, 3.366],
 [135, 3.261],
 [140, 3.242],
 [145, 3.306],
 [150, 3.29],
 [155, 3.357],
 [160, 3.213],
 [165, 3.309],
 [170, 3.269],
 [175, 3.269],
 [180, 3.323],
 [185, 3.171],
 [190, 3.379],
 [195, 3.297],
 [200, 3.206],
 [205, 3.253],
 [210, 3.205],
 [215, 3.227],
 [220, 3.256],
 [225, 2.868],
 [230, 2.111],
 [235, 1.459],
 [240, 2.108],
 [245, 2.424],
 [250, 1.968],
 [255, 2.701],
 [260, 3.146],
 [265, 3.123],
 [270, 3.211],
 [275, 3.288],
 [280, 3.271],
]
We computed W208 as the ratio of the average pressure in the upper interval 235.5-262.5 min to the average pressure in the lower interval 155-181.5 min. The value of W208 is 0.73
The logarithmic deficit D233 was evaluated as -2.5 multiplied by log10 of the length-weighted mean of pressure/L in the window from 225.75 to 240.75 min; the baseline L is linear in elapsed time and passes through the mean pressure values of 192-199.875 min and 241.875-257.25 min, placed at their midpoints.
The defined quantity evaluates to 0.31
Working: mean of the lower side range 3.27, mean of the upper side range 2.35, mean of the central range 1.98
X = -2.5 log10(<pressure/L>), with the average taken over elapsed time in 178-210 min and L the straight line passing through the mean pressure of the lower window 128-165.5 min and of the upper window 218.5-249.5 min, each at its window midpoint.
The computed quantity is -0.183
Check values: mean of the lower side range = 3.29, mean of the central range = 3.27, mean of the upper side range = 2.32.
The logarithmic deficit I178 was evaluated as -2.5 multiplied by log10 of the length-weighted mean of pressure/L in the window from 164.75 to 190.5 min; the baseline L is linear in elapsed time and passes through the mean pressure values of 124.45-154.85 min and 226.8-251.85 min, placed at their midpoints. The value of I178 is -0.17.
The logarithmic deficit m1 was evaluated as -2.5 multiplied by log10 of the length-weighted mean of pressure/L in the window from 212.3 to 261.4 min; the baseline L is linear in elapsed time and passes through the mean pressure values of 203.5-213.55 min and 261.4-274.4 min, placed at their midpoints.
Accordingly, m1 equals 0.263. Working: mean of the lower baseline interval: 3.23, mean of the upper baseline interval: 3.18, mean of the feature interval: 2.52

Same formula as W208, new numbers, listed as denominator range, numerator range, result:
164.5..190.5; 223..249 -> 0.66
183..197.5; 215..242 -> 0.74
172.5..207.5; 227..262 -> 0.69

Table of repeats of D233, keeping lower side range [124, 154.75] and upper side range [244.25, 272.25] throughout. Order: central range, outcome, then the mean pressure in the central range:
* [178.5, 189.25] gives -0.05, 3.26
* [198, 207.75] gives -0.07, 3.23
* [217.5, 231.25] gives 0.05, 2.8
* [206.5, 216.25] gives -0.08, 3.22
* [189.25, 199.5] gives -0.08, 3.31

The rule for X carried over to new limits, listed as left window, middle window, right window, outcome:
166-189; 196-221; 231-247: -0.23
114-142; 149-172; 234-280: -0.03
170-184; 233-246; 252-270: 0.48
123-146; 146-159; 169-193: -0.01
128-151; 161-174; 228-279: -0.05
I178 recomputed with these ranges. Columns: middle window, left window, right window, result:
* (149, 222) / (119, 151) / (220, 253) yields -0.181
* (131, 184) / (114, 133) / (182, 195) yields 0.019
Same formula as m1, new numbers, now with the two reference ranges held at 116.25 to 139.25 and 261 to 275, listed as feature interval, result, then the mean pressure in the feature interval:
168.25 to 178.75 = 0.01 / 3.28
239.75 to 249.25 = 0.39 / 2.25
